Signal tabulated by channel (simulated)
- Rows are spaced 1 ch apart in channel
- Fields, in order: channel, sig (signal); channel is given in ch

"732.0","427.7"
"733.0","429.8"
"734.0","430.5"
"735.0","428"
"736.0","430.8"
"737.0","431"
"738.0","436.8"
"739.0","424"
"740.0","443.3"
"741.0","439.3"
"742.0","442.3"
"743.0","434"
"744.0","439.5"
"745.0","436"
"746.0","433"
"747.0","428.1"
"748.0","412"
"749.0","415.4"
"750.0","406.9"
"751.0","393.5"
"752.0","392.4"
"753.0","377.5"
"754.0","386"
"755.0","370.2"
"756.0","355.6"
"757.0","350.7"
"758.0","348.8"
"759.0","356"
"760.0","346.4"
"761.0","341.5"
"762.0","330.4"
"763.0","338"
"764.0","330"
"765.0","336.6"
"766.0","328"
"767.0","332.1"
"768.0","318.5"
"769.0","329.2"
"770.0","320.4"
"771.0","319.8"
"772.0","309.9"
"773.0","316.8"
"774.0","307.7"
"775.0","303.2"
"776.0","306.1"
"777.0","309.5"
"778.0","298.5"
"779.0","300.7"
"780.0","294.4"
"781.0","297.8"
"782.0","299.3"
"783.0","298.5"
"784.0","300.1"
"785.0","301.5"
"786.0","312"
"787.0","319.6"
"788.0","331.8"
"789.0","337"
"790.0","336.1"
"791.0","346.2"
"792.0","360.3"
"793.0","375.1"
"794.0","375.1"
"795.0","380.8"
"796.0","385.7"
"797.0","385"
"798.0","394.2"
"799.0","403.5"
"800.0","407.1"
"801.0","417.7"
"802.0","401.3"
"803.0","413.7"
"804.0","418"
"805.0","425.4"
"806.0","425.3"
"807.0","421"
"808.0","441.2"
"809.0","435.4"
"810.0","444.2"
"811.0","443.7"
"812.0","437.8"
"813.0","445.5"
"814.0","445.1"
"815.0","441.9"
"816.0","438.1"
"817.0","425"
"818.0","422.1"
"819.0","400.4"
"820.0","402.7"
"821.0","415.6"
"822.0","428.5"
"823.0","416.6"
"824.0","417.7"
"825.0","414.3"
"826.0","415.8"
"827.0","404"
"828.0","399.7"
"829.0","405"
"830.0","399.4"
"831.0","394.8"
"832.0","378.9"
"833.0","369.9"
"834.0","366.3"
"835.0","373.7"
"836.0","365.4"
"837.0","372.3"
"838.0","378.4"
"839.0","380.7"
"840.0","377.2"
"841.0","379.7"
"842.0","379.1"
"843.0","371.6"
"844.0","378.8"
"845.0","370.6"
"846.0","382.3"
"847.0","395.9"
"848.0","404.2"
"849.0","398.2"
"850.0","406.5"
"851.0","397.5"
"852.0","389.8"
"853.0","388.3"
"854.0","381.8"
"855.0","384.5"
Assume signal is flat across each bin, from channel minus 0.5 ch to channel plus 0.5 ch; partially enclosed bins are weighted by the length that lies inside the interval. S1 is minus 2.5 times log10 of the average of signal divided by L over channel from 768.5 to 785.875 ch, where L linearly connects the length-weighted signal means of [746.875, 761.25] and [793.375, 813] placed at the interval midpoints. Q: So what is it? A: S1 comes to 0.274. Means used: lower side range 378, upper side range 414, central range 307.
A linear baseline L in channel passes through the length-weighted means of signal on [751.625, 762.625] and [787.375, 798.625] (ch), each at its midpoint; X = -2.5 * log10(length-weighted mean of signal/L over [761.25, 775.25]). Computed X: 0.12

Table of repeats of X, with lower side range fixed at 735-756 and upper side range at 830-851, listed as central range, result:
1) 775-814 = 0.083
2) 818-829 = -0.063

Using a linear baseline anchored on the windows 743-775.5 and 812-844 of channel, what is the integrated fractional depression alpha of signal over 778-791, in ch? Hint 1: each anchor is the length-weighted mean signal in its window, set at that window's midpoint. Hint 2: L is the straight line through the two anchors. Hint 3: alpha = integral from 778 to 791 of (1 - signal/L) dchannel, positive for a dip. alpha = 2.2 ch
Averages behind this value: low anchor 361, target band 312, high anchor 401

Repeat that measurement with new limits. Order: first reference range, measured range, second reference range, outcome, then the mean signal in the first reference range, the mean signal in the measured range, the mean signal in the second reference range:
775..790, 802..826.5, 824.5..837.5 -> -4.4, 308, 426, 389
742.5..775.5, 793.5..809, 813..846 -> -0.9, 362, 407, 398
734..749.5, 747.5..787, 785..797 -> 5.5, 432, 335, 350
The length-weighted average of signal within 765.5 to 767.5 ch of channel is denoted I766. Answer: 330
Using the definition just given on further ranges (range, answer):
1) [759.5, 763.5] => 339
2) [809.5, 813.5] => 443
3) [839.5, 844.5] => 377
